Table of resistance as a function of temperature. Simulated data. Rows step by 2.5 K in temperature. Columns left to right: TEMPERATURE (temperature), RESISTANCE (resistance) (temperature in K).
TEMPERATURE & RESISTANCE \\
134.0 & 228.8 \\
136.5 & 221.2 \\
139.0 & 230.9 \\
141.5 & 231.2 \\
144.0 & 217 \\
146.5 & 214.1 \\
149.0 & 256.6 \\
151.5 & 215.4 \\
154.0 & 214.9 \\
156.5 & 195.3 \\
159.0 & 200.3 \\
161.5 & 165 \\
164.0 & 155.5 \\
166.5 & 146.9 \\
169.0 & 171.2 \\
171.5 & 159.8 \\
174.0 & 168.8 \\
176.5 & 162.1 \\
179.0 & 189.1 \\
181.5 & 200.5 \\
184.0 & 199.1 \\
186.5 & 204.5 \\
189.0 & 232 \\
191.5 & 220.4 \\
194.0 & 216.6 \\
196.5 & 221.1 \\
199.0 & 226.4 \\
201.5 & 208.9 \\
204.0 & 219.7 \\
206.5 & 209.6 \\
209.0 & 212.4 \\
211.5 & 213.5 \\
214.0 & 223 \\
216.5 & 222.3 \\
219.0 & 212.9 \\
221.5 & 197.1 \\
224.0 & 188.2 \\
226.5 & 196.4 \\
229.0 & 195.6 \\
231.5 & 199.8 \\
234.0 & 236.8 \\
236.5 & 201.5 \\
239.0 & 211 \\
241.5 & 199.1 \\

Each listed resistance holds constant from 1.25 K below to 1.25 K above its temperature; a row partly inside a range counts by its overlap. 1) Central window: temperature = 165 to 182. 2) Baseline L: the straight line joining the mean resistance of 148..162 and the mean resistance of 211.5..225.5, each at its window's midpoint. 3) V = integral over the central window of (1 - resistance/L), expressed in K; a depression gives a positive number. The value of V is 3.2 K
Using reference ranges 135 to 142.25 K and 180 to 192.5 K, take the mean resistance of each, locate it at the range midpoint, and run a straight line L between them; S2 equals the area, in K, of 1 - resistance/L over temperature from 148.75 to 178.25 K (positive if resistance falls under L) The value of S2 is 5.0 K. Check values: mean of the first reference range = 228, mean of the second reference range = 211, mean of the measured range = 182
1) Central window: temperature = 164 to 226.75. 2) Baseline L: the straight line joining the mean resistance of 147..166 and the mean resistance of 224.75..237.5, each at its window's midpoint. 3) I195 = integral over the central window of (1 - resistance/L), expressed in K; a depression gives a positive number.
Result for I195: 0.72 K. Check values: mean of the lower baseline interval 199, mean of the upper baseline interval 205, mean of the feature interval 200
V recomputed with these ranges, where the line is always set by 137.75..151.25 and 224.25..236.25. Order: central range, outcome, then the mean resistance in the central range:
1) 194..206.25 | -0.26 K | 218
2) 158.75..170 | 2.95 K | 165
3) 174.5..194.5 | 1.51 K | 201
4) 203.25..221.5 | -0.41 K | 215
